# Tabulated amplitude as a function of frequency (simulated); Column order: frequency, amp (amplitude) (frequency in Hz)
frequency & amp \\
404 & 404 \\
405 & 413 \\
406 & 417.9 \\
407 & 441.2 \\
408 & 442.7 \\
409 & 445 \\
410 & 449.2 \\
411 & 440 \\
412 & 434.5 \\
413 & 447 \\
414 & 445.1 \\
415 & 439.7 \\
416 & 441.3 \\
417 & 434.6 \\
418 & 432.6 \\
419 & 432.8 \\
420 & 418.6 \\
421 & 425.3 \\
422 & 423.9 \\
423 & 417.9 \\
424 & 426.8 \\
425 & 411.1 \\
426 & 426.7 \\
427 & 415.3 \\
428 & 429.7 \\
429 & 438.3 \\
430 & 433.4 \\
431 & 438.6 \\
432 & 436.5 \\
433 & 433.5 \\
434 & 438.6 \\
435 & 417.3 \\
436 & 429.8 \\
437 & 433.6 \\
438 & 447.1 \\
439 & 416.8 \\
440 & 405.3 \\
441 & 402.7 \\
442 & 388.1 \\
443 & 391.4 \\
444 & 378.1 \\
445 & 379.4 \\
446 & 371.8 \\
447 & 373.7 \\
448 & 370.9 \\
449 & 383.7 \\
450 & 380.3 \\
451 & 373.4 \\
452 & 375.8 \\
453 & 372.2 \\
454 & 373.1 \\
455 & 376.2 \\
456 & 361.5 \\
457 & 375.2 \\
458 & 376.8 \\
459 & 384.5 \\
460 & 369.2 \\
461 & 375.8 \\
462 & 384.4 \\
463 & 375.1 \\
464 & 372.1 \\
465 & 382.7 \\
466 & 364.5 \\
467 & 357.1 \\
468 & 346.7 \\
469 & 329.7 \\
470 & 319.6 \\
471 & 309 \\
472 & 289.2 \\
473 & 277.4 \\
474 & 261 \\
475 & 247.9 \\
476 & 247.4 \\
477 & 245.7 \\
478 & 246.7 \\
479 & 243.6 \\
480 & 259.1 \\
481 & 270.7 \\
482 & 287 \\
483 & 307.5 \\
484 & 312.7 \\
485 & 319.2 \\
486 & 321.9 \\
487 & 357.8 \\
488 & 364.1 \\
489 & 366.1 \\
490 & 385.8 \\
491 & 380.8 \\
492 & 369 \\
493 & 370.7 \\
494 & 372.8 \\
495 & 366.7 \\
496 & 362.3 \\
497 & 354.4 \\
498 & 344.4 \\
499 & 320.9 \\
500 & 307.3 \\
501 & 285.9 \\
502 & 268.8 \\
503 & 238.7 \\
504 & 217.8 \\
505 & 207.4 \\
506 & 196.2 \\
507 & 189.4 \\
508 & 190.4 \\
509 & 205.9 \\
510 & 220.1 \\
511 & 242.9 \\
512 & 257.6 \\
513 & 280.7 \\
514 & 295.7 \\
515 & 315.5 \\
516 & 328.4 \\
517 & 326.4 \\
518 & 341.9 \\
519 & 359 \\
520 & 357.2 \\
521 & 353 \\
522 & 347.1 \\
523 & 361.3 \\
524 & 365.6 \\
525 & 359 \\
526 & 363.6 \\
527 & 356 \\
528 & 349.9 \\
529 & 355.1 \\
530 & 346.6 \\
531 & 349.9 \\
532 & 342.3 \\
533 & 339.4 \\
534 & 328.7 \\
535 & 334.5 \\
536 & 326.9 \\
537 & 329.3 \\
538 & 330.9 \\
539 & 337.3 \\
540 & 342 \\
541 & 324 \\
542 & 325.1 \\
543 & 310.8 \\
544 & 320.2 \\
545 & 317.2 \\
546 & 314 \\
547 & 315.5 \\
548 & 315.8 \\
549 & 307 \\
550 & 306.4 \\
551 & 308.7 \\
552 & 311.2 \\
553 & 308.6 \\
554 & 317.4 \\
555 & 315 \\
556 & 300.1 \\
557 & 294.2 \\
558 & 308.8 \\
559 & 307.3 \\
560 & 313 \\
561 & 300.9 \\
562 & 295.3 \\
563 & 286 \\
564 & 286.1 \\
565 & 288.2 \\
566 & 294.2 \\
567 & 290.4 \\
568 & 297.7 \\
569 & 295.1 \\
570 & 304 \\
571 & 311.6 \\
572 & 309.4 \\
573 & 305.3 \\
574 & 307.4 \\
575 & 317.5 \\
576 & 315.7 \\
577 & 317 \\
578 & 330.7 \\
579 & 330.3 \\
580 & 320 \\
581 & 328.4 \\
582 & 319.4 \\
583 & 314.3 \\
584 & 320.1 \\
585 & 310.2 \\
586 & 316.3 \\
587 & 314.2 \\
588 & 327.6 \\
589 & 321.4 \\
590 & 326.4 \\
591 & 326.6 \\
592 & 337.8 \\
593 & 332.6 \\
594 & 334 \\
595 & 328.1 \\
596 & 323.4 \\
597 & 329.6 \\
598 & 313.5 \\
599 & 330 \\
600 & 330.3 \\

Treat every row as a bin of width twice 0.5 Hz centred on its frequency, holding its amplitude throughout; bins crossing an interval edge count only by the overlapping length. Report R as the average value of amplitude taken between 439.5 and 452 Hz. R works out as 383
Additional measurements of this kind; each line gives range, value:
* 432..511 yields 337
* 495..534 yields 306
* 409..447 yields 423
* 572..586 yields 318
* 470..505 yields 307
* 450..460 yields 374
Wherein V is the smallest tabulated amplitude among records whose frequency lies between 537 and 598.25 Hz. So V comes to 286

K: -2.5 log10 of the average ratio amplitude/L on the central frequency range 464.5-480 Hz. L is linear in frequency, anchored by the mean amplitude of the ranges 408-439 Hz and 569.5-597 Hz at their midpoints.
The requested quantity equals 0.32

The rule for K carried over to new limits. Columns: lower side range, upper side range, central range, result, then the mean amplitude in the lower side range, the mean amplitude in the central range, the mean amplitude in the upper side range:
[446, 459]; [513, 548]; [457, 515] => 0.17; 375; 308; 336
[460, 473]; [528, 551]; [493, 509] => 0.20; 348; 282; 328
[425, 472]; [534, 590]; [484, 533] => 0.10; 389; 318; 313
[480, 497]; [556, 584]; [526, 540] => -0.06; 342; 341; 307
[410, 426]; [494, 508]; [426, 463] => -0.04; 432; 398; 282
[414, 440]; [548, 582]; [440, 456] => 0.09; 429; 380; 307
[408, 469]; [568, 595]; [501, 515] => 0.46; 405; 237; 319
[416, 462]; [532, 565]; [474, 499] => 0.14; 405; 320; 315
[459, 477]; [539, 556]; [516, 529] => -0.10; 329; 352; 316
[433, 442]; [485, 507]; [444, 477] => 0.10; 422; 350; 319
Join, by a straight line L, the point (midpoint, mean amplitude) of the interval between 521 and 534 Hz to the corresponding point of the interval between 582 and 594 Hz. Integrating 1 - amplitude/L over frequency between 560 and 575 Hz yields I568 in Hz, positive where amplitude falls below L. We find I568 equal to 1.5 Hz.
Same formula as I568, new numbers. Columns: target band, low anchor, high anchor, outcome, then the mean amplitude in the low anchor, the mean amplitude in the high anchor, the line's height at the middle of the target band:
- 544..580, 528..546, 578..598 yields 2.3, 333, 324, 329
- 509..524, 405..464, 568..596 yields 2.0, 410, 319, 359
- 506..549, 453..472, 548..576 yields 0.8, 361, 304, 324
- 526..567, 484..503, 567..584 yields 0.6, 342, 313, 323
